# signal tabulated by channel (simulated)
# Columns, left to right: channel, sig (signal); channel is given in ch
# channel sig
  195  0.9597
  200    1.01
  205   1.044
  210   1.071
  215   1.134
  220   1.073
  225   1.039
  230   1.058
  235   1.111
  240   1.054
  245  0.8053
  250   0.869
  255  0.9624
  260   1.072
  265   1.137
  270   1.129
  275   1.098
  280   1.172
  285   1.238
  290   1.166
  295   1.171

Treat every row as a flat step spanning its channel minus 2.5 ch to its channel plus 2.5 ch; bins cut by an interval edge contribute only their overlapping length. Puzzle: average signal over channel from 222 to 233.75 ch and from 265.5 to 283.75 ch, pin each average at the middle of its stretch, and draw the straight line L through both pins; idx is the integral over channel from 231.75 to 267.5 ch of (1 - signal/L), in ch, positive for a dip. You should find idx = 3.0 ch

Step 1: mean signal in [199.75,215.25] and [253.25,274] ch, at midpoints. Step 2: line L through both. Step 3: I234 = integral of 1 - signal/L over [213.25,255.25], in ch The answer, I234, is 2.31 ch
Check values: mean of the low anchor 1.06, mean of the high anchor 1.08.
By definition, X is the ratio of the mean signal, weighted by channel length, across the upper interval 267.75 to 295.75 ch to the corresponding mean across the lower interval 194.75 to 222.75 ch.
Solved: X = 1.1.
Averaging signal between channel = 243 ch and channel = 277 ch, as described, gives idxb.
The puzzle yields 1.01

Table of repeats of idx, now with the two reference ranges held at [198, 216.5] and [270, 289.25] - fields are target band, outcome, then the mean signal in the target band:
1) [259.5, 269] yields 0.23 ch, 1.12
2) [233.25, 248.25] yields 1.77 ch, 0.978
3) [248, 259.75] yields 1.88 ch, 0.948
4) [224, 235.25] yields 0.30 ch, 1.07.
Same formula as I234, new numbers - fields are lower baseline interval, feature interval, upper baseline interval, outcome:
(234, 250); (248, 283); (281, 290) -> 0.9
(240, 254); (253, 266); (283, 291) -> -0.8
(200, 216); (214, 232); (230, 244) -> -0.2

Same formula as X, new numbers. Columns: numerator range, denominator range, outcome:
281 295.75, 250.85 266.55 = 1.15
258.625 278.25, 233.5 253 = 1.17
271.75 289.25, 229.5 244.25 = 1.12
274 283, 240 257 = 1.27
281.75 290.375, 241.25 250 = 1.41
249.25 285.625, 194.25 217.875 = 1.03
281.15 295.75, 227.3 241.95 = 1.11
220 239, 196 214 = 1.03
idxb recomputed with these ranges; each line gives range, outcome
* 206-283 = 1.05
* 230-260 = 0.978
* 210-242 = 1.08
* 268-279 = 1.12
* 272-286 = 1.16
